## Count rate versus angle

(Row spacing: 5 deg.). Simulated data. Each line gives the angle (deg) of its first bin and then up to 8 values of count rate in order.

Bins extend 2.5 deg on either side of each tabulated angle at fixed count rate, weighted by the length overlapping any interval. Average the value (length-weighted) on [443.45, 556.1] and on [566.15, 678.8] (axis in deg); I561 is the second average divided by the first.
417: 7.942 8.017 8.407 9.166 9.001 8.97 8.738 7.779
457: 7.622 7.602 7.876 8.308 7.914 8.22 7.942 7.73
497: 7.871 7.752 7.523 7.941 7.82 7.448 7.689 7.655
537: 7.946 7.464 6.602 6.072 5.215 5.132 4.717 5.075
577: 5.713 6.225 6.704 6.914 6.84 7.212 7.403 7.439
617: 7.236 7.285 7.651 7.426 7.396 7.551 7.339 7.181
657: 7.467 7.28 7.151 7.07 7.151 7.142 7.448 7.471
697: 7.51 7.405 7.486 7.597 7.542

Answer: 0.91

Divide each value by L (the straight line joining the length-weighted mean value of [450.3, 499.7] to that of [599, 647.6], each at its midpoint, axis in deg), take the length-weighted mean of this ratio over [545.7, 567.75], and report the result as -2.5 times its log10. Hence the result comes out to 0.34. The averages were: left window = 7.89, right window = 7.39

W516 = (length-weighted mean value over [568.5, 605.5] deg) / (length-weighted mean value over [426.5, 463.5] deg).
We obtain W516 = 0.75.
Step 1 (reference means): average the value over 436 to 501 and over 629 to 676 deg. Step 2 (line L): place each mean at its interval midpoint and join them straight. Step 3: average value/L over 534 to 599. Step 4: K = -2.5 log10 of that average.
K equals 0.23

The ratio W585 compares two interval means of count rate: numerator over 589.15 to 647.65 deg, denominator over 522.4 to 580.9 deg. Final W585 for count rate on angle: 1.2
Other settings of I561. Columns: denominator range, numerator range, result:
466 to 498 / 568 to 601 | 0.78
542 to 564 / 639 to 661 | 1.24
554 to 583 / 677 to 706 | 1.39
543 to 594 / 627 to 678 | 1.25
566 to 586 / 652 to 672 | 1.30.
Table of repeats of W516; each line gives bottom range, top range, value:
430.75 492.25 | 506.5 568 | 0.84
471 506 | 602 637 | 0.93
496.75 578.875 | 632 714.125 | 1.08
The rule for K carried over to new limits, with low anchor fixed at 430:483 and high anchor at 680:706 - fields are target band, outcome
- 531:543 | 0.037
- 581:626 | 0.097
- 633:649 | 0.024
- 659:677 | 0.048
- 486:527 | 0.049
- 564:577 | 0.478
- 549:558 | 0.345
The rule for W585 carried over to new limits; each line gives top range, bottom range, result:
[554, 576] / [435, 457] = 0.60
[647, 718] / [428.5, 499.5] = 0.90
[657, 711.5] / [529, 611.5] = 1.13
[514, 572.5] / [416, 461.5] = 0.79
